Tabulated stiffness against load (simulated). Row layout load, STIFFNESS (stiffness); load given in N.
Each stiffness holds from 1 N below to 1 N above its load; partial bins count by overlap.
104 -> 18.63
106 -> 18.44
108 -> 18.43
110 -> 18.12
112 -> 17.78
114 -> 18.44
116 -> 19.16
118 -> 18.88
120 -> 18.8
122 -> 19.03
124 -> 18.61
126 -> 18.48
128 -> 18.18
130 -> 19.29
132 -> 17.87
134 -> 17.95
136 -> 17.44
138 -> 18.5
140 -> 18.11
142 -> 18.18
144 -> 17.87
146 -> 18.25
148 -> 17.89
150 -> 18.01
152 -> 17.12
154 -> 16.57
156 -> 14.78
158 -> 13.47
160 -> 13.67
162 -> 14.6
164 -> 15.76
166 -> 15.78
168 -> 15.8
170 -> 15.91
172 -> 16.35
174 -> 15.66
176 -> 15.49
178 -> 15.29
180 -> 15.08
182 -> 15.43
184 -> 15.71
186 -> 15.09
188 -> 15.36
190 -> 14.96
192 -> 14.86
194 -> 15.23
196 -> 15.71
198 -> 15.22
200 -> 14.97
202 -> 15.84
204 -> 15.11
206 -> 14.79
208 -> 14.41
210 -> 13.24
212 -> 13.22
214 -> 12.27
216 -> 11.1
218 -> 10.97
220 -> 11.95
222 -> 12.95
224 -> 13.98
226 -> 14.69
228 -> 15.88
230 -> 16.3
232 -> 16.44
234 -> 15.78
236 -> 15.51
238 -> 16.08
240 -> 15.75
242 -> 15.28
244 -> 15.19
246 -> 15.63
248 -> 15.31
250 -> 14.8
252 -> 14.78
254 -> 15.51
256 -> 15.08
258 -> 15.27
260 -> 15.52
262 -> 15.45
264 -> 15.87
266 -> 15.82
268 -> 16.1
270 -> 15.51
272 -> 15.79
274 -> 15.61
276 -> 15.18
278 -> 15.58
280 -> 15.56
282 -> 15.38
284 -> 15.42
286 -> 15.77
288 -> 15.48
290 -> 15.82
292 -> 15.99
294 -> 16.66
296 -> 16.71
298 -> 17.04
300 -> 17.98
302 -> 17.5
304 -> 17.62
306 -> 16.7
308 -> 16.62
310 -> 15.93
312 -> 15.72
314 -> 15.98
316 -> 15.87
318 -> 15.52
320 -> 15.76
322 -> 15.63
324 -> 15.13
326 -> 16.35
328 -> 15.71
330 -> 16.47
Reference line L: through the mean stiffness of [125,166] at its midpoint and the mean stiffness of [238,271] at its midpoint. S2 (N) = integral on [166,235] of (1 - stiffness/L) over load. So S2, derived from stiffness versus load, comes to 6.4 N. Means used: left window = 17.1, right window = 15.4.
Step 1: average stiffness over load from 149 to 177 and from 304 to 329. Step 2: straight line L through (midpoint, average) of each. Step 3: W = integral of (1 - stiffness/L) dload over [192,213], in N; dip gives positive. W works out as 1.3 N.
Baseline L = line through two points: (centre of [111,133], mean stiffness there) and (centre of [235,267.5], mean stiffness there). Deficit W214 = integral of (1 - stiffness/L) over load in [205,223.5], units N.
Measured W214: 4.0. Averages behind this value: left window 18.6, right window 15.4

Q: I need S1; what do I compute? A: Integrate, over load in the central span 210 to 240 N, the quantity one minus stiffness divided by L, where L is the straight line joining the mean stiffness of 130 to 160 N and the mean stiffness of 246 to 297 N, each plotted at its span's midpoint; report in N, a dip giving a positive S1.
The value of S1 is 3.9 N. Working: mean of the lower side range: 17.2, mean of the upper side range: 15.6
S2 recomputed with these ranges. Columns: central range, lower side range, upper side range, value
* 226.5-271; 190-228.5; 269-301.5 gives -1.6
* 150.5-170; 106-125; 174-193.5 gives 1.2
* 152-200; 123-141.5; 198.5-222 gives 0.6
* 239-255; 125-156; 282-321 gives 1.5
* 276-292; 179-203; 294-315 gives 0.9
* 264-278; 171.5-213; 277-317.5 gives 0.3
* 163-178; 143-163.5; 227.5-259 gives 0.3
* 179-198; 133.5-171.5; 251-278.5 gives 1.1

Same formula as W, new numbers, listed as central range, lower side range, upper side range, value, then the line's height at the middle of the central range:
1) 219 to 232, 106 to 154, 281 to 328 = 2.02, 17.1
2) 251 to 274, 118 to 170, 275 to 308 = 1.32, 16.5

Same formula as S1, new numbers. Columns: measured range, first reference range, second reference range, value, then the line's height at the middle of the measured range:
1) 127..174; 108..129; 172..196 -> 0.5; 17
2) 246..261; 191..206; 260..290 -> 0.3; 15.5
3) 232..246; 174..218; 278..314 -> -0.3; 15.4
